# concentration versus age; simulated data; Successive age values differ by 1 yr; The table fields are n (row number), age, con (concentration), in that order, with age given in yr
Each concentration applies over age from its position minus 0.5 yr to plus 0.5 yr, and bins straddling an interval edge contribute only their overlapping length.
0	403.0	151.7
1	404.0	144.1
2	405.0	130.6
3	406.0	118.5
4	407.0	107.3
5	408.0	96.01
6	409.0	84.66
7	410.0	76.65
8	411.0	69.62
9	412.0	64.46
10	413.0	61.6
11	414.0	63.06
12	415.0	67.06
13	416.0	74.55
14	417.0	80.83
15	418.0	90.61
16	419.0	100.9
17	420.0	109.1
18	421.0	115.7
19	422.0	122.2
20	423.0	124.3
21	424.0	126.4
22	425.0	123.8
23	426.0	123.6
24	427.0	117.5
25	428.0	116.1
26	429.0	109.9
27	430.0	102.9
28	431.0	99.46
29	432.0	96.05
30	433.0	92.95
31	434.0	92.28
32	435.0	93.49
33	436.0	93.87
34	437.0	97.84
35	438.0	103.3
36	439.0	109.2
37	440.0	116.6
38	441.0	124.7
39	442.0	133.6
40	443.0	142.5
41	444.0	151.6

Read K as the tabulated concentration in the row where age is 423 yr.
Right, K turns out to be 124.3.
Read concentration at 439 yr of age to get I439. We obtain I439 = 109.2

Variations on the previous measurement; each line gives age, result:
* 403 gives 151.7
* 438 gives 103.3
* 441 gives 124.7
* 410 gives 76.65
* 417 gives 80.83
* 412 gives 64.46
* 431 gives 99.46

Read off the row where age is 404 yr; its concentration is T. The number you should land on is 144.1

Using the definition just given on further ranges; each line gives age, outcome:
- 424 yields 126.4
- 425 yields 123.8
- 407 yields 107.3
